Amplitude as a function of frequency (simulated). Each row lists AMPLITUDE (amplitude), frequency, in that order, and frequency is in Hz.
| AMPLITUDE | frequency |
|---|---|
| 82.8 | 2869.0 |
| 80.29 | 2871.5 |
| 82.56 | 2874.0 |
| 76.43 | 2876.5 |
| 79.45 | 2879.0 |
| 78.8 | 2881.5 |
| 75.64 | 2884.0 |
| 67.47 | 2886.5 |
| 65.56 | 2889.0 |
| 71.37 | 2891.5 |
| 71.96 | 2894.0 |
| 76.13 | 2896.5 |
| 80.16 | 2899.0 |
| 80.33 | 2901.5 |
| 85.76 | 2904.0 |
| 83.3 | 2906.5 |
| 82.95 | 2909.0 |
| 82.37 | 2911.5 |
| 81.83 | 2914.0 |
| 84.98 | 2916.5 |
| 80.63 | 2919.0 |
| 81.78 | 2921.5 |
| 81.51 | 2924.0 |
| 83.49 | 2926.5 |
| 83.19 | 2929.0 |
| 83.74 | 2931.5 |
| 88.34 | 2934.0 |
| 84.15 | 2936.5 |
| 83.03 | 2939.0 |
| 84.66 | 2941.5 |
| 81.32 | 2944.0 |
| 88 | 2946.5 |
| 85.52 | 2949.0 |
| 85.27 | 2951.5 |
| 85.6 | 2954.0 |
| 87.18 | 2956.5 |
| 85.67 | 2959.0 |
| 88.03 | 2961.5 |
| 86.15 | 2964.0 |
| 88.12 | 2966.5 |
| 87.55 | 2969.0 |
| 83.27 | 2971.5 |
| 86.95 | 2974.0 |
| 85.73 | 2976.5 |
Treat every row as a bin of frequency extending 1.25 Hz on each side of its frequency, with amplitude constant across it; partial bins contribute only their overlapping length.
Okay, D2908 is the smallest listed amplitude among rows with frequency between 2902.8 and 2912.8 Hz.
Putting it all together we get 82.37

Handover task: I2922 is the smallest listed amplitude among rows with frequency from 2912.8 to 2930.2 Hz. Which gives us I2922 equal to 80.63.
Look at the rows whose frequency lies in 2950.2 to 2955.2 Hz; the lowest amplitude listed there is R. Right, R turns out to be 85.27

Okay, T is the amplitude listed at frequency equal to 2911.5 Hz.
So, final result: 82.37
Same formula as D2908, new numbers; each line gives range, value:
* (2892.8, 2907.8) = 71.96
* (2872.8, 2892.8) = 65.56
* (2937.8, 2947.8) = 81.32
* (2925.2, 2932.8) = 83.19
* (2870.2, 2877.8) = 76.43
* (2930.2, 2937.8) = 83.74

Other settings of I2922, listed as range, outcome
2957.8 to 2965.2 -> 85.67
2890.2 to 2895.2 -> 71.37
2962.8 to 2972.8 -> 83.27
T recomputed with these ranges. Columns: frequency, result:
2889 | 65.56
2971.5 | 83.27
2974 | 86.95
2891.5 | 71.37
